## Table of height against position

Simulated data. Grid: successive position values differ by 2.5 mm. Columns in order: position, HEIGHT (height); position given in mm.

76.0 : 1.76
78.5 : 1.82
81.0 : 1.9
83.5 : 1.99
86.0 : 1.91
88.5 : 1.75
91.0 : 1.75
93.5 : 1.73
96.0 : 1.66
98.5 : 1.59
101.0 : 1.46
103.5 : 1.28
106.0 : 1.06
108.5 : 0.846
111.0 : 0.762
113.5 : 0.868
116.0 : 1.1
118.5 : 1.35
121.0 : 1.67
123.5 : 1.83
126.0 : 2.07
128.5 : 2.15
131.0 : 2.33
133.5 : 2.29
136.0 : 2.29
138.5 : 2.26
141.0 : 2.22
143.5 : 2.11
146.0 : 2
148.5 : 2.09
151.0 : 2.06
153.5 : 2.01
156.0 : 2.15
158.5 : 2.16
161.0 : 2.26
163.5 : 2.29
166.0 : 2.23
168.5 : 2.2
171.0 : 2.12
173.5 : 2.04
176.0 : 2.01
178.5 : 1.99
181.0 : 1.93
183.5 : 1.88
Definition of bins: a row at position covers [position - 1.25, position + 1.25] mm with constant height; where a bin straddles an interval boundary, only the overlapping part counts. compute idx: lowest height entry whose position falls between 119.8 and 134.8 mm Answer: 1.67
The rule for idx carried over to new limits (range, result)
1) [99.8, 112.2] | 0.762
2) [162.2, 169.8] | 2.2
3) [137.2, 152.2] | 2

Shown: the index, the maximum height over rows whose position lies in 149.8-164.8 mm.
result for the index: 2.29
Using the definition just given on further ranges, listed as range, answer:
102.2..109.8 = 1.28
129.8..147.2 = 2.33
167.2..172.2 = 2.2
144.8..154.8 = 2.09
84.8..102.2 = 1.91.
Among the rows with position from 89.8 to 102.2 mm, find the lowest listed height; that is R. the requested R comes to 1.46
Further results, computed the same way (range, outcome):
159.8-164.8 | 2.26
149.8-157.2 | 2.01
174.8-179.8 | 1.99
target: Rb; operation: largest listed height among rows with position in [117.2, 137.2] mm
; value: 2.33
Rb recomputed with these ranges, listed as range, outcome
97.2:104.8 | 1.59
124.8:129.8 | 2.15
